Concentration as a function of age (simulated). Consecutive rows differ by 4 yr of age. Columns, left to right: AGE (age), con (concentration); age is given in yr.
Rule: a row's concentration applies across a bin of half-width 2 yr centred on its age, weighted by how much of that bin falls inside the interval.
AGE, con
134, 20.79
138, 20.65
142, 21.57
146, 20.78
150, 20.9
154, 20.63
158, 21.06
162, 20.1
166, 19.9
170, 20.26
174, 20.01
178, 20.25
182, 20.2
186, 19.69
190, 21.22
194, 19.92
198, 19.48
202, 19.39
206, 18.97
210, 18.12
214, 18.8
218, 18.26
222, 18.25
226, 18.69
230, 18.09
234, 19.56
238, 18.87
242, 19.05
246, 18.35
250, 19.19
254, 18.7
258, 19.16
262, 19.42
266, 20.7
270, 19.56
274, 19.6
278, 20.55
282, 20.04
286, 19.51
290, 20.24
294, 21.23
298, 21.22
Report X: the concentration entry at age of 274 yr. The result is 19.6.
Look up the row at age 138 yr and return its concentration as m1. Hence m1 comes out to 20.65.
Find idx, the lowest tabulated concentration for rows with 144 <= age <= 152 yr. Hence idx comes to 20.78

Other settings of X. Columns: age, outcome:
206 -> 18.97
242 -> 19.05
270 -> 19.56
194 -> 19.92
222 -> 18.25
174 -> 20.01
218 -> 18.26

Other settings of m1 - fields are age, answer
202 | 19.39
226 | 18.69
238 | 18.87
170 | 20.26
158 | 21.06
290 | 20.24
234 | 19.56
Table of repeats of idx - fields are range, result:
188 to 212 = 18.12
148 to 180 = 19.9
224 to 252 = 18.09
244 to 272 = 18.35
